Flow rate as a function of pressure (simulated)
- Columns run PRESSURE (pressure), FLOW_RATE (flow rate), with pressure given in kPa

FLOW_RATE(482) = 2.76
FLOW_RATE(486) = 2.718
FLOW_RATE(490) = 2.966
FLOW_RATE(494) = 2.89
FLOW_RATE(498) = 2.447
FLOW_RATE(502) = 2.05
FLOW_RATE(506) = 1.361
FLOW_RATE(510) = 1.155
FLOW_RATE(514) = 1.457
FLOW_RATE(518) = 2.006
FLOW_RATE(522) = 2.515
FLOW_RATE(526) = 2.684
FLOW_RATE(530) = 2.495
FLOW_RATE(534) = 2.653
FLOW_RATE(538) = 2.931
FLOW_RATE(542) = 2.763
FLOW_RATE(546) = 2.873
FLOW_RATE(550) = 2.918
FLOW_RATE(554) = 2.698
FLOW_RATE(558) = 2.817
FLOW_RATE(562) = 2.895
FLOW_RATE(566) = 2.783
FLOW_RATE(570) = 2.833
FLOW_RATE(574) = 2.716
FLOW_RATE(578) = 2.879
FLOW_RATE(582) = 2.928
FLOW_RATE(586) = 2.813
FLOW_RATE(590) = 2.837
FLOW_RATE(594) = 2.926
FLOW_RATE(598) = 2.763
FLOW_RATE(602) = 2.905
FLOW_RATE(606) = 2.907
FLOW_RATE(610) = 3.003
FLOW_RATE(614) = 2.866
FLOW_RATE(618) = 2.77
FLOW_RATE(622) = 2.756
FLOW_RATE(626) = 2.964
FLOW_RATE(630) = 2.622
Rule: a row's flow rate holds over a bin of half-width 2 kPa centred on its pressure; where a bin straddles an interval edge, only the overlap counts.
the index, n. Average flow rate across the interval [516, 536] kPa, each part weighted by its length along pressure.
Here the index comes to 2.47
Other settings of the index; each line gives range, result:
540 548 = 2.82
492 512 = 1.98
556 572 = 2.83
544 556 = 2.83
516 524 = 2.26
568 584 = 2.84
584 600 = 2.83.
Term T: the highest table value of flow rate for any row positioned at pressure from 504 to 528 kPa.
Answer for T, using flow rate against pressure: 2.684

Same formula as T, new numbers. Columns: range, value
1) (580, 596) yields 2.928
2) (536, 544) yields 2.931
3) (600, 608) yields 2.907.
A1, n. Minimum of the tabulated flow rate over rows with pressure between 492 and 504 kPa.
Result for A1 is 2.05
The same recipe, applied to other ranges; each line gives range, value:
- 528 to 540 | 2.495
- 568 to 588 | 2.716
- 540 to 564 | 2.698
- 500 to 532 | 1.155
